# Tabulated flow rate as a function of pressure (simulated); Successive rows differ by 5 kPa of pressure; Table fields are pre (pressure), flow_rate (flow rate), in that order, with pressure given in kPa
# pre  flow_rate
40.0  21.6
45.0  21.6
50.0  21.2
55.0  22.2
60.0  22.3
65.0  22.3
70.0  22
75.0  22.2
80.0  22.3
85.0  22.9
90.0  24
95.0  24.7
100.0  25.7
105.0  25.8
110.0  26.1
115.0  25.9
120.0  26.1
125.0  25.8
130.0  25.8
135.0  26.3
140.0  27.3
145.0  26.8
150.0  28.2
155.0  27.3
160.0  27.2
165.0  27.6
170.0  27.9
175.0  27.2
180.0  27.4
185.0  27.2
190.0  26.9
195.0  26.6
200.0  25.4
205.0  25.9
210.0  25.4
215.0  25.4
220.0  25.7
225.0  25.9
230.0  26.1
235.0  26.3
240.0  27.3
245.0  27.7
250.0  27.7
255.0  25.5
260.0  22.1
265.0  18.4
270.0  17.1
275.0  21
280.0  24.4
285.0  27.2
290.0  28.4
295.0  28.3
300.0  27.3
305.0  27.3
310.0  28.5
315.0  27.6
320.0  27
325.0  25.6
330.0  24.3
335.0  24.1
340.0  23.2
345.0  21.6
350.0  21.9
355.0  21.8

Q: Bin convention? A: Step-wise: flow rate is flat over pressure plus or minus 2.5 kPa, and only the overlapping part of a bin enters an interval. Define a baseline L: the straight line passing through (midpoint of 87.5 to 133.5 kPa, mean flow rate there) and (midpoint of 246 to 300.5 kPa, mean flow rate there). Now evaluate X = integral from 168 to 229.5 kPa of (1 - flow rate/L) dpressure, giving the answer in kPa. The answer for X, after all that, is -3.73 kPa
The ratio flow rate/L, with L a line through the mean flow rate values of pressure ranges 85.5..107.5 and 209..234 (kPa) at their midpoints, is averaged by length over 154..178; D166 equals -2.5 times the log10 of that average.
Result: -0.09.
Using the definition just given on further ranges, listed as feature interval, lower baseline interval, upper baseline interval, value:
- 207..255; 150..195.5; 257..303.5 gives -0.037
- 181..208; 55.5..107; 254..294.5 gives -0.139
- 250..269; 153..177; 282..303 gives 0.230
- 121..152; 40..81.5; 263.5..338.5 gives -0.160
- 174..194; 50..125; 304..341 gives -0.100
